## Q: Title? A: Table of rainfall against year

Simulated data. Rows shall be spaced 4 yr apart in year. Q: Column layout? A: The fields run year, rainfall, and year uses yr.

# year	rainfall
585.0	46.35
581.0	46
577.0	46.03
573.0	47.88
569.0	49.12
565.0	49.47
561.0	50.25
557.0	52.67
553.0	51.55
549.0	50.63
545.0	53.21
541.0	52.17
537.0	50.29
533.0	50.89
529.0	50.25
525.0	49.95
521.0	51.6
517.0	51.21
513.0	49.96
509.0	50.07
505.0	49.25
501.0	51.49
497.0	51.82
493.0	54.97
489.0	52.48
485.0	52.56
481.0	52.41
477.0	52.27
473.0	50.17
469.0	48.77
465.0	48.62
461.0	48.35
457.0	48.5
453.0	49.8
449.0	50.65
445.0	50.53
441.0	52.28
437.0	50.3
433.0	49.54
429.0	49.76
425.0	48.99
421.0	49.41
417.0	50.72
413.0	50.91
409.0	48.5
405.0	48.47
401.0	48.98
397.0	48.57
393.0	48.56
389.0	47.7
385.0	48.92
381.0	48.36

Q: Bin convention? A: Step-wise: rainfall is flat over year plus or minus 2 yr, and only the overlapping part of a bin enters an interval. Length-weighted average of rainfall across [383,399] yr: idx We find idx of 48.4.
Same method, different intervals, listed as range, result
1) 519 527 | 50.8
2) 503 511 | 49.7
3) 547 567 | 50.9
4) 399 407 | 48.7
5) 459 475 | 49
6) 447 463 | 49.3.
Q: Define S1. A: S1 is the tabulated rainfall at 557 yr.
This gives 52.67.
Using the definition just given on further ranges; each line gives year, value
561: 50.25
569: 49.12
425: 48.99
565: 49.47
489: 52.48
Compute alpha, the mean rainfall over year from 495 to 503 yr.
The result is 51.7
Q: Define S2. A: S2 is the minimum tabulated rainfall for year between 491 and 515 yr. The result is 49.25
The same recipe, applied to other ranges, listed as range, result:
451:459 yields 48.5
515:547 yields 49.95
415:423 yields 49.41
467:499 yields 48.77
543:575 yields 47.88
